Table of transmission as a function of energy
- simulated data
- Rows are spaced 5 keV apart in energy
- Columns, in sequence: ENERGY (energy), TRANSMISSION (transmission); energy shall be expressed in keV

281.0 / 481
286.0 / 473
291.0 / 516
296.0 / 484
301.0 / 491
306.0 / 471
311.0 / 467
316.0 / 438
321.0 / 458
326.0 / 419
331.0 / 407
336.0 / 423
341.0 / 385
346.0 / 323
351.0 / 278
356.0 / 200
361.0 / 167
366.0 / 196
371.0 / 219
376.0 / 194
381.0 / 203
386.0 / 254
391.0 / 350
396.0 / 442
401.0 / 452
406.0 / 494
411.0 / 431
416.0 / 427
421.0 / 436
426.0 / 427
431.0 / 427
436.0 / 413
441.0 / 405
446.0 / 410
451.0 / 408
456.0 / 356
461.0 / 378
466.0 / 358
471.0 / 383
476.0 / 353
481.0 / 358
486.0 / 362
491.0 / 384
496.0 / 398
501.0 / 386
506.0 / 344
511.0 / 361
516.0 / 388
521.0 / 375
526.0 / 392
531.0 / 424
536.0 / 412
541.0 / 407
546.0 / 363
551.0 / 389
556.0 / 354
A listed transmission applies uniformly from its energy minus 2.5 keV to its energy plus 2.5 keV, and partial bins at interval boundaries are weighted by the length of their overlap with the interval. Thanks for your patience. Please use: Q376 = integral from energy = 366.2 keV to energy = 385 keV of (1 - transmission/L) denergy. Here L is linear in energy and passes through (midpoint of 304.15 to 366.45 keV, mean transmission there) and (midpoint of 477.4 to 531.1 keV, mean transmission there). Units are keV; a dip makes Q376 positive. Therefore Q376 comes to 8.1 keV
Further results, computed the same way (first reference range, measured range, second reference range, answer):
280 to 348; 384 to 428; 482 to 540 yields 0.24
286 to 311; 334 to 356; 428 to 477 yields 6.00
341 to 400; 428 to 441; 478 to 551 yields -4.04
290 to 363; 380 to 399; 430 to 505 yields 3.16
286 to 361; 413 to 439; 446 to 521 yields -2.73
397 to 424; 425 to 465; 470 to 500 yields 1.24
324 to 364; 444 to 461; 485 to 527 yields -1.43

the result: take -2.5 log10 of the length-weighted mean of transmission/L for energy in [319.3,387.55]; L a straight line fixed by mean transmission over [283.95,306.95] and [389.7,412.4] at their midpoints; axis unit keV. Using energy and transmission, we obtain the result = 0.50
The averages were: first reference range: 488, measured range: 293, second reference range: 438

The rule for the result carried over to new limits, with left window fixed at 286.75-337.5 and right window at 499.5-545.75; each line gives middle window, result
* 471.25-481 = 0.117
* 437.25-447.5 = 0.016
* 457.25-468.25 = 0.113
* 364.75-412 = 0.311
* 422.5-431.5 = -0.022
